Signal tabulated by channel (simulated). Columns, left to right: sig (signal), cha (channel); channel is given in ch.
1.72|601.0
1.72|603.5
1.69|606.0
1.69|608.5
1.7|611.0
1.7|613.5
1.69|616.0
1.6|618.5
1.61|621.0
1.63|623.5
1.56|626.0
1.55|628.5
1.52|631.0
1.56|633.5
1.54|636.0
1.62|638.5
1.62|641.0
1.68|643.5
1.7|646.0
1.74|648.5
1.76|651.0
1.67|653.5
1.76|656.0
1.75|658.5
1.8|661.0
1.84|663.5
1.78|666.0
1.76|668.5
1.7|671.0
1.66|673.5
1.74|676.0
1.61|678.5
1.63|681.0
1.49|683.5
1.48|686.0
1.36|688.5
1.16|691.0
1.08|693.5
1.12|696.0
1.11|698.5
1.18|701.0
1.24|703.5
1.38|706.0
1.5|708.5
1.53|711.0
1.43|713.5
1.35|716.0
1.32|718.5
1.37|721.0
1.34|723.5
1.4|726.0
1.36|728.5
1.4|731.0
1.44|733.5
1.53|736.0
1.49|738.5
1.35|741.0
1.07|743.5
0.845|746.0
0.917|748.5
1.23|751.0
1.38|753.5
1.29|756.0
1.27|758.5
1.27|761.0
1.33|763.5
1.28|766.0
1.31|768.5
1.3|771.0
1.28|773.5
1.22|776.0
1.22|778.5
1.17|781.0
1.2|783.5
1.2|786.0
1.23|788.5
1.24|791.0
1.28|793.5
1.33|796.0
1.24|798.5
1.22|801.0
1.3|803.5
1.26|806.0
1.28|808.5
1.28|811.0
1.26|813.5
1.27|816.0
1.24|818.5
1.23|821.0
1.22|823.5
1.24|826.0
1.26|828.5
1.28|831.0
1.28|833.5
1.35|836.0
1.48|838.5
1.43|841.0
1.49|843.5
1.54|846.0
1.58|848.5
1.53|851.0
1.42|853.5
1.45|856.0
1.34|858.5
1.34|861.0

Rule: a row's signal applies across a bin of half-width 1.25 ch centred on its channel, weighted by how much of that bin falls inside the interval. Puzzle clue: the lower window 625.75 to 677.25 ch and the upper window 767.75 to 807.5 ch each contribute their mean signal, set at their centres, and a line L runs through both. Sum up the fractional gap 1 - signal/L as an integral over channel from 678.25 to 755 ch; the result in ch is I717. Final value 8.0 ch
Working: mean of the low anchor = 1.68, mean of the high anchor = 1.25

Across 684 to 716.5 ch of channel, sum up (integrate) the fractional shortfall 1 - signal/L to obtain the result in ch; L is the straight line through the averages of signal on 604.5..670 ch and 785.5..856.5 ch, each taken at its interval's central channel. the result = 5.2 ch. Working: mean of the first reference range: 1.67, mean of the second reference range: 1.32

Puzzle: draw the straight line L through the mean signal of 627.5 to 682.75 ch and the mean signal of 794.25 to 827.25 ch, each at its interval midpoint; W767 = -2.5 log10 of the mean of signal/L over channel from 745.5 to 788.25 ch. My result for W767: 0.13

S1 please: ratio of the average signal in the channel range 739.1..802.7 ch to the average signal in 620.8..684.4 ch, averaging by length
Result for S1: 0.74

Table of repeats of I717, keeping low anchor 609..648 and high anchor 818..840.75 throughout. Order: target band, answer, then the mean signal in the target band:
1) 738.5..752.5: 3.01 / 1.12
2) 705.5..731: 1.34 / 1.4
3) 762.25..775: 0.87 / 1.3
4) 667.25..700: 1.77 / 1.45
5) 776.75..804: 2.42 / 1.24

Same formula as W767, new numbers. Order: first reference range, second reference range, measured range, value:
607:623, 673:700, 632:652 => -0.060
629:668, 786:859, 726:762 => 0.167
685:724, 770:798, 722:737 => -0.098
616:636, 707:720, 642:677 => -0.145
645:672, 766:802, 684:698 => 0.287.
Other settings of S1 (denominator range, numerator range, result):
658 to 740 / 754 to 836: 0.86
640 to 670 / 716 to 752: 0.74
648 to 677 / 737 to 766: 0.70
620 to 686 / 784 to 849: 0.78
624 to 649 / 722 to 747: 0.83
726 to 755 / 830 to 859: 1.12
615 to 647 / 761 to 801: 0.78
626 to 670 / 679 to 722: 0.80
